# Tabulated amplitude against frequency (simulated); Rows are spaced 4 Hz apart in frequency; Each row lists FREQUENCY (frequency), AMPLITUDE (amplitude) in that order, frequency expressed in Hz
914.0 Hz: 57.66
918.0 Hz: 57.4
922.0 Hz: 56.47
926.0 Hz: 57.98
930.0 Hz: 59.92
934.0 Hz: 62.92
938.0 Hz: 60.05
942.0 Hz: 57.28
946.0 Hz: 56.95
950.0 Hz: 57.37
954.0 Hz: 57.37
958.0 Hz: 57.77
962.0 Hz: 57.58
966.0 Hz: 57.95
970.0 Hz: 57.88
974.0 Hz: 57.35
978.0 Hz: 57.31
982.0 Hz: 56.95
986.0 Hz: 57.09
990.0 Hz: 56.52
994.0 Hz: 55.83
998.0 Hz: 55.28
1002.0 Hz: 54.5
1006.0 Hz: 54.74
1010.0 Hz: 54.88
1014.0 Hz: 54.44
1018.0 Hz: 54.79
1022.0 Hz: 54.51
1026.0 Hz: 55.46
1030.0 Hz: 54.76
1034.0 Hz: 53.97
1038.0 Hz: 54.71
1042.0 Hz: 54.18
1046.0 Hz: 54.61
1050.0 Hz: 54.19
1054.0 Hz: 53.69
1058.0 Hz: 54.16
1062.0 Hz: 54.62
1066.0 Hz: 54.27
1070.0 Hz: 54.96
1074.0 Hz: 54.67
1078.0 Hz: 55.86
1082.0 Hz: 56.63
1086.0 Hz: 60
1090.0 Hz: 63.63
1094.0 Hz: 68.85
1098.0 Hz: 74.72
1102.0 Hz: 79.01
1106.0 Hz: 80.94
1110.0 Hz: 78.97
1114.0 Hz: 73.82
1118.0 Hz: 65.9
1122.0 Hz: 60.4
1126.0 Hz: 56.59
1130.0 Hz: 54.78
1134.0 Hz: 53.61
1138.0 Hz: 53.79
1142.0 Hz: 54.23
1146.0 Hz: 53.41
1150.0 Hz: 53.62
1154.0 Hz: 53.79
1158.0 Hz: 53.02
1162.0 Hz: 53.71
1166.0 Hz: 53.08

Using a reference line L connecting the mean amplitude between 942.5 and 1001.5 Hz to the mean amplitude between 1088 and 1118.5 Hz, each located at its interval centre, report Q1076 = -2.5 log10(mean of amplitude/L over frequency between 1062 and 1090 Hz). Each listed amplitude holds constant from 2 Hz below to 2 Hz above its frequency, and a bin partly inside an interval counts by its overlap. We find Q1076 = 0.24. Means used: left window 57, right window 73.6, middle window 56.5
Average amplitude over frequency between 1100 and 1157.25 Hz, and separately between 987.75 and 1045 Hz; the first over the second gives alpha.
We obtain 1.1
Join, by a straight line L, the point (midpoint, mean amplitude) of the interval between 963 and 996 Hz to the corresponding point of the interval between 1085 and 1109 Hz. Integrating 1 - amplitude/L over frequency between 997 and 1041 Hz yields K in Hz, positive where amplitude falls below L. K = 5.2 Hz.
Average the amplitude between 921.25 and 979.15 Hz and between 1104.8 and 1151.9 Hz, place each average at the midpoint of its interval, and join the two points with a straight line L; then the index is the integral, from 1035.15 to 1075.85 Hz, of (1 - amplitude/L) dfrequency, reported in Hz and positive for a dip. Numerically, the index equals 3.8 Hz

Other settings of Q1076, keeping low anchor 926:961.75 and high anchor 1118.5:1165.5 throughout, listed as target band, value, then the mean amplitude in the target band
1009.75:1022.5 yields 0.051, 54.6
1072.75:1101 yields -0.126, 62.8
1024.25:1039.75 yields 0.044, 54.7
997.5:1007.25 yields 0.053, 54.8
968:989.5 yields 0.013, 57.3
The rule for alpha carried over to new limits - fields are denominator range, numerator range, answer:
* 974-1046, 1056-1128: 1.15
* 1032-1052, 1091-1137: 1.24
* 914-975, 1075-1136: 1.12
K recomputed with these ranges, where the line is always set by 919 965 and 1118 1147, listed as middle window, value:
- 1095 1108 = -4.86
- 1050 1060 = 0.53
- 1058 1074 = 0.64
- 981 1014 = 1.17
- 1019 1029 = 0.42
